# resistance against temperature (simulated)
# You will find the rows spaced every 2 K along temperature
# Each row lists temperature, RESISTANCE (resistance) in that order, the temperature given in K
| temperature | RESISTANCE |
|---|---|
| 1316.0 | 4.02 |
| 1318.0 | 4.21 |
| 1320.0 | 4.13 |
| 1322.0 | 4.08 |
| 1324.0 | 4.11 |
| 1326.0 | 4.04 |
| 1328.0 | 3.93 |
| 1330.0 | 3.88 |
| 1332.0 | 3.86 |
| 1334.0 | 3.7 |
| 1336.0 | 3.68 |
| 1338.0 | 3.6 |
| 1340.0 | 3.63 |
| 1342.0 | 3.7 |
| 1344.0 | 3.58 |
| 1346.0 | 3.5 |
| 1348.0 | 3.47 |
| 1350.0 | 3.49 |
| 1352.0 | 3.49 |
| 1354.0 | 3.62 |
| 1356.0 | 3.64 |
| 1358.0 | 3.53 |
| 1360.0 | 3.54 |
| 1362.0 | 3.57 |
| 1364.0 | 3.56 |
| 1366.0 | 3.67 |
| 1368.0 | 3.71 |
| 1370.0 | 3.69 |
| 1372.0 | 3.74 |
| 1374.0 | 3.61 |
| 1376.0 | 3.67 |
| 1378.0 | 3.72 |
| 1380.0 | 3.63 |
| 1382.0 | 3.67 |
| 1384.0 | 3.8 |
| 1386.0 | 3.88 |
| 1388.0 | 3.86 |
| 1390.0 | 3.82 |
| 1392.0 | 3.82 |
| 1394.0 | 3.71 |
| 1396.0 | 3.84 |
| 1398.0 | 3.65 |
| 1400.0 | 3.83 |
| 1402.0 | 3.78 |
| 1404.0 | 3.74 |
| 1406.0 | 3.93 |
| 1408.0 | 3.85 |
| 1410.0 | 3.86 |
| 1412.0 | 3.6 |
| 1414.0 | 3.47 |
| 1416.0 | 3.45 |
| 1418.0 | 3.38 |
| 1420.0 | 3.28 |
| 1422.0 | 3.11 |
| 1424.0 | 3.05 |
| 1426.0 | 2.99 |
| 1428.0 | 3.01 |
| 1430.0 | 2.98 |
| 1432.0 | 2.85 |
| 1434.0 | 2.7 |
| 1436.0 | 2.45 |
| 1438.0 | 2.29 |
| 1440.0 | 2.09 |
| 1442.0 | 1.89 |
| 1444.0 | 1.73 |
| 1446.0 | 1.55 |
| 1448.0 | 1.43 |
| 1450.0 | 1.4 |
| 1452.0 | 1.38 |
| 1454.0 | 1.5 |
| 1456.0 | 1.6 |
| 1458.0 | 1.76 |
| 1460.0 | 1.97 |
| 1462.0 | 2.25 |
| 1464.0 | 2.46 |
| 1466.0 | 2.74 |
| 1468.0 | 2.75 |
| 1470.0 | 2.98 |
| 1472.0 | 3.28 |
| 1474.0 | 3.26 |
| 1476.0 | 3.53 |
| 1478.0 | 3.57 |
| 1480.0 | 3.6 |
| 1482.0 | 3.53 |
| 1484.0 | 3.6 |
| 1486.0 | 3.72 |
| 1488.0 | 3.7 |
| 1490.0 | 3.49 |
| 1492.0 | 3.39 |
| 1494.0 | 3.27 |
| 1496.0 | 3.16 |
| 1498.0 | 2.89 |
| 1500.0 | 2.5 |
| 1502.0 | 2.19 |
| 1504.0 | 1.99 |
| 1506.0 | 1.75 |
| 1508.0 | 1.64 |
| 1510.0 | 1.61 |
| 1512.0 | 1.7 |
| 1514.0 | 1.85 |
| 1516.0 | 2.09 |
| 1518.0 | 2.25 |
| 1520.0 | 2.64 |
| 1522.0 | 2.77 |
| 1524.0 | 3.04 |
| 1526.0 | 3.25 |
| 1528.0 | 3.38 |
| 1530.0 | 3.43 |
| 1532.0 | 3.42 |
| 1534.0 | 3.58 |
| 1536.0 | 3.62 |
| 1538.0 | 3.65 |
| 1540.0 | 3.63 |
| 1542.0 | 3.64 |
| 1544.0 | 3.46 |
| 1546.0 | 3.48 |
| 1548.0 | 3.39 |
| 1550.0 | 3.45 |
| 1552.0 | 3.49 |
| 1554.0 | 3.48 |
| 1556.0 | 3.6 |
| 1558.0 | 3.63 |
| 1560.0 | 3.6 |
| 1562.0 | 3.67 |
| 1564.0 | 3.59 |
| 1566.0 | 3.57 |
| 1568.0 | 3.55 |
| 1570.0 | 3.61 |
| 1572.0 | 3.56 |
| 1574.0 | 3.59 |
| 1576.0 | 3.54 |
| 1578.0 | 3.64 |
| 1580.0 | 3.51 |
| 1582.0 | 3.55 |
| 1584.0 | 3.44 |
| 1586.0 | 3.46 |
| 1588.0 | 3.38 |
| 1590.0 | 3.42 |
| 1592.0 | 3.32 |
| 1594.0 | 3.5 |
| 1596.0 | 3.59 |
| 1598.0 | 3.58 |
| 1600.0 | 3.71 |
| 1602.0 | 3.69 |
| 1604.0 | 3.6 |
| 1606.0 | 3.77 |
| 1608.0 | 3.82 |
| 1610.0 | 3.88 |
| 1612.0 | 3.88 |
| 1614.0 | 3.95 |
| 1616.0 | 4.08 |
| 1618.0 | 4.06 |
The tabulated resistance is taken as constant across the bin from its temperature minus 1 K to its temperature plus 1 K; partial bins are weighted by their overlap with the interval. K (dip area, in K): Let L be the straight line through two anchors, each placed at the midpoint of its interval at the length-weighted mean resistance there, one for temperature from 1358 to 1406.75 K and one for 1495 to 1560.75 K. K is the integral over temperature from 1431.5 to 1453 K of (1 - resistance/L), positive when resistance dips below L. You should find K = 9.2 K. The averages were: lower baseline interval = 3.72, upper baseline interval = 2.94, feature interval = 1.96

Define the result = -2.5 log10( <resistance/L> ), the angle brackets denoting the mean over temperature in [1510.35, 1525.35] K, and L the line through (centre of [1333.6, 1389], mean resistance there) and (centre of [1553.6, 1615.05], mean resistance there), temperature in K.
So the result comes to 0.48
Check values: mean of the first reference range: 3.64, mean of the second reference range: 3.6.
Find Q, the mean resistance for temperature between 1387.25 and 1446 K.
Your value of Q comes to 3.21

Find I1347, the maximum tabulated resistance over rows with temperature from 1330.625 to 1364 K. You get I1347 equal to 3.86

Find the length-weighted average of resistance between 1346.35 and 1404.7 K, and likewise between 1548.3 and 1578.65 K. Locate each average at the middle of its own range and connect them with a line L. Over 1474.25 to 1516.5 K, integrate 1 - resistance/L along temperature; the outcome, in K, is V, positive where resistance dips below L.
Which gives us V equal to 9.3 K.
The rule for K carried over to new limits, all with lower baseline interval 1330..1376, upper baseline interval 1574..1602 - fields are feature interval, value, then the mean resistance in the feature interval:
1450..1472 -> 8.7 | 2.16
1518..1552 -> 2.0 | 3.34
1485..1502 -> 1.7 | 3.2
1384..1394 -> -0.6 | 3.83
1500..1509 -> 4.0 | 1.96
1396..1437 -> 2.7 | 3.36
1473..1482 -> 0.2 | 3.49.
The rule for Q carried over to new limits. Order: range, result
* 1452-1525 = 2.65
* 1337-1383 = 3.61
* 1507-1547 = 2.91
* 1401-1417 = 3.71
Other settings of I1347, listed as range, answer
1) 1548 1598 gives 3.67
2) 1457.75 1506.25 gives 3.72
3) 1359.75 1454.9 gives 3.93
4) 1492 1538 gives 3.65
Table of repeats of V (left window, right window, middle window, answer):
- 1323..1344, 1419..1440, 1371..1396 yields -3.44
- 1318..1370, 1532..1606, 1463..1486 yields 2.47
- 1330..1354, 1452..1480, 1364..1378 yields -1.24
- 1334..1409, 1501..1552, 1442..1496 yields 8.03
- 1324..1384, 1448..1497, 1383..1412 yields -3.95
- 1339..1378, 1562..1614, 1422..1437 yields 3.02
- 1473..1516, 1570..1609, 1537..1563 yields -2.33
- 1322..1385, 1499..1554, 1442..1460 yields 9.13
